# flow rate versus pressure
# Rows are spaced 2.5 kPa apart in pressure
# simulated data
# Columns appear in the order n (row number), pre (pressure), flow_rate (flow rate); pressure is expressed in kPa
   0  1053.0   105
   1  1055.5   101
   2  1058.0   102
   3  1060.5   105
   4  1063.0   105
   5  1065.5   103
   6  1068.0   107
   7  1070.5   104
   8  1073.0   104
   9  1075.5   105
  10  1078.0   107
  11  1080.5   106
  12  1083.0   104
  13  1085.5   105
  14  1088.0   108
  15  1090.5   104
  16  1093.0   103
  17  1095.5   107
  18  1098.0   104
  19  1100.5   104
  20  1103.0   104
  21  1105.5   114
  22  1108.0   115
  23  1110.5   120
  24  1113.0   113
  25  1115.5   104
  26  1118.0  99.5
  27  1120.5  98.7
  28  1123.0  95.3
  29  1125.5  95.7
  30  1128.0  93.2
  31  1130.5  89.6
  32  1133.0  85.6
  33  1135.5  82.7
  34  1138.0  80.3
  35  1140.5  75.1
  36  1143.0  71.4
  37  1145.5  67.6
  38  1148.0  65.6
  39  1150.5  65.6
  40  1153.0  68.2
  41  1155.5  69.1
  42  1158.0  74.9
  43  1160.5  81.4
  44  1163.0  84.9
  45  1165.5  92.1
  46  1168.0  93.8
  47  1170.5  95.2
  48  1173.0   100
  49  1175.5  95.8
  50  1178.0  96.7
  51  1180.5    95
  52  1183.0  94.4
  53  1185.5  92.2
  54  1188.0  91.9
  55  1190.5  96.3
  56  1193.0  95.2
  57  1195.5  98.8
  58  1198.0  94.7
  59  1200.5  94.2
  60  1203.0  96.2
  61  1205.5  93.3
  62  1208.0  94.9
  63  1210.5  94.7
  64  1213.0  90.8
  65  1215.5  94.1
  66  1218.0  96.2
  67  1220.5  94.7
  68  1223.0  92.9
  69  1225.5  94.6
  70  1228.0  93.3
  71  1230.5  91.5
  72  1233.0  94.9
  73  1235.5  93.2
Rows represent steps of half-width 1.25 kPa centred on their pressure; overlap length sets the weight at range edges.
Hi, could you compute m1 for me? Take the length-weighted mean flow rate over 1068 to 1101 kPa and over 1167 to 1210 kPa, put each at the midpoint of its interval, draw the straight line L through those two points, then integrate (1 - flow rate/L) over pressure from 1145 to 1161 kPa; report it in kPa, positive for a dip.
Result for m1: 4.6 kPa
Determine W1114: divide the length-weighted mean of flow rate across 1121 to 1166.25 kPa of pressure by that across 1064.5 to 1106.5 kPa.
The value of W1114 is 0.76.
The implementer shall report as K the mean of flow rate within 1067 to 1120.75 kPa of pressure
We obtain 107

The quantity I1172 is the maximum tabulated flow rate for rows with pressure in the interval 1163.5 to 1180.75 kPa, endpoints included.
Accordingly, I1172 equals 100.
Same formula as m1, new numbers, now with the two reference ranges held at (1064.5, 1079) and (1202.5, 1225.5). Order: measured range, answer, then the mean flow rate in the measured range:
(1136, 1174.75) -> 7.56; 79.3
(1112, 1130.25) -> 0.38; 99.2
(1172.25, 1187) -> 0.20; 95.5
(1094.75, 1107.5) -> -0.54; 107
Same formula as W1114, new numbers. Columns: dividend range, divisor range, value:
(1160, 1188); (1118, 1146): 1.08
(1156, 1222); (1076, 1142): 0.92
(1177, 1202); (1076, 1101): 0.90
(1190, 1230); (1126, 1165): 1.22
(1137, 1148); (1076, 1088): 0.69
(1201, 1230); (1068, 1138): 0.92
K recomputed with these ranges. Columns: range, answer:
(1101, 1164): 88.8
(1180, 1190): 93.5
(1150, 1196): 88.7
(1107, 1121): 109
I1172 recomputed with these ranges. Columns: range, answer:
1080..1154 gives 120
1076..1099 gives 108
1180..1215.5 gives 98.8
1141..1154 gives 71.4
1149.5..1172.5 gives 95.2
